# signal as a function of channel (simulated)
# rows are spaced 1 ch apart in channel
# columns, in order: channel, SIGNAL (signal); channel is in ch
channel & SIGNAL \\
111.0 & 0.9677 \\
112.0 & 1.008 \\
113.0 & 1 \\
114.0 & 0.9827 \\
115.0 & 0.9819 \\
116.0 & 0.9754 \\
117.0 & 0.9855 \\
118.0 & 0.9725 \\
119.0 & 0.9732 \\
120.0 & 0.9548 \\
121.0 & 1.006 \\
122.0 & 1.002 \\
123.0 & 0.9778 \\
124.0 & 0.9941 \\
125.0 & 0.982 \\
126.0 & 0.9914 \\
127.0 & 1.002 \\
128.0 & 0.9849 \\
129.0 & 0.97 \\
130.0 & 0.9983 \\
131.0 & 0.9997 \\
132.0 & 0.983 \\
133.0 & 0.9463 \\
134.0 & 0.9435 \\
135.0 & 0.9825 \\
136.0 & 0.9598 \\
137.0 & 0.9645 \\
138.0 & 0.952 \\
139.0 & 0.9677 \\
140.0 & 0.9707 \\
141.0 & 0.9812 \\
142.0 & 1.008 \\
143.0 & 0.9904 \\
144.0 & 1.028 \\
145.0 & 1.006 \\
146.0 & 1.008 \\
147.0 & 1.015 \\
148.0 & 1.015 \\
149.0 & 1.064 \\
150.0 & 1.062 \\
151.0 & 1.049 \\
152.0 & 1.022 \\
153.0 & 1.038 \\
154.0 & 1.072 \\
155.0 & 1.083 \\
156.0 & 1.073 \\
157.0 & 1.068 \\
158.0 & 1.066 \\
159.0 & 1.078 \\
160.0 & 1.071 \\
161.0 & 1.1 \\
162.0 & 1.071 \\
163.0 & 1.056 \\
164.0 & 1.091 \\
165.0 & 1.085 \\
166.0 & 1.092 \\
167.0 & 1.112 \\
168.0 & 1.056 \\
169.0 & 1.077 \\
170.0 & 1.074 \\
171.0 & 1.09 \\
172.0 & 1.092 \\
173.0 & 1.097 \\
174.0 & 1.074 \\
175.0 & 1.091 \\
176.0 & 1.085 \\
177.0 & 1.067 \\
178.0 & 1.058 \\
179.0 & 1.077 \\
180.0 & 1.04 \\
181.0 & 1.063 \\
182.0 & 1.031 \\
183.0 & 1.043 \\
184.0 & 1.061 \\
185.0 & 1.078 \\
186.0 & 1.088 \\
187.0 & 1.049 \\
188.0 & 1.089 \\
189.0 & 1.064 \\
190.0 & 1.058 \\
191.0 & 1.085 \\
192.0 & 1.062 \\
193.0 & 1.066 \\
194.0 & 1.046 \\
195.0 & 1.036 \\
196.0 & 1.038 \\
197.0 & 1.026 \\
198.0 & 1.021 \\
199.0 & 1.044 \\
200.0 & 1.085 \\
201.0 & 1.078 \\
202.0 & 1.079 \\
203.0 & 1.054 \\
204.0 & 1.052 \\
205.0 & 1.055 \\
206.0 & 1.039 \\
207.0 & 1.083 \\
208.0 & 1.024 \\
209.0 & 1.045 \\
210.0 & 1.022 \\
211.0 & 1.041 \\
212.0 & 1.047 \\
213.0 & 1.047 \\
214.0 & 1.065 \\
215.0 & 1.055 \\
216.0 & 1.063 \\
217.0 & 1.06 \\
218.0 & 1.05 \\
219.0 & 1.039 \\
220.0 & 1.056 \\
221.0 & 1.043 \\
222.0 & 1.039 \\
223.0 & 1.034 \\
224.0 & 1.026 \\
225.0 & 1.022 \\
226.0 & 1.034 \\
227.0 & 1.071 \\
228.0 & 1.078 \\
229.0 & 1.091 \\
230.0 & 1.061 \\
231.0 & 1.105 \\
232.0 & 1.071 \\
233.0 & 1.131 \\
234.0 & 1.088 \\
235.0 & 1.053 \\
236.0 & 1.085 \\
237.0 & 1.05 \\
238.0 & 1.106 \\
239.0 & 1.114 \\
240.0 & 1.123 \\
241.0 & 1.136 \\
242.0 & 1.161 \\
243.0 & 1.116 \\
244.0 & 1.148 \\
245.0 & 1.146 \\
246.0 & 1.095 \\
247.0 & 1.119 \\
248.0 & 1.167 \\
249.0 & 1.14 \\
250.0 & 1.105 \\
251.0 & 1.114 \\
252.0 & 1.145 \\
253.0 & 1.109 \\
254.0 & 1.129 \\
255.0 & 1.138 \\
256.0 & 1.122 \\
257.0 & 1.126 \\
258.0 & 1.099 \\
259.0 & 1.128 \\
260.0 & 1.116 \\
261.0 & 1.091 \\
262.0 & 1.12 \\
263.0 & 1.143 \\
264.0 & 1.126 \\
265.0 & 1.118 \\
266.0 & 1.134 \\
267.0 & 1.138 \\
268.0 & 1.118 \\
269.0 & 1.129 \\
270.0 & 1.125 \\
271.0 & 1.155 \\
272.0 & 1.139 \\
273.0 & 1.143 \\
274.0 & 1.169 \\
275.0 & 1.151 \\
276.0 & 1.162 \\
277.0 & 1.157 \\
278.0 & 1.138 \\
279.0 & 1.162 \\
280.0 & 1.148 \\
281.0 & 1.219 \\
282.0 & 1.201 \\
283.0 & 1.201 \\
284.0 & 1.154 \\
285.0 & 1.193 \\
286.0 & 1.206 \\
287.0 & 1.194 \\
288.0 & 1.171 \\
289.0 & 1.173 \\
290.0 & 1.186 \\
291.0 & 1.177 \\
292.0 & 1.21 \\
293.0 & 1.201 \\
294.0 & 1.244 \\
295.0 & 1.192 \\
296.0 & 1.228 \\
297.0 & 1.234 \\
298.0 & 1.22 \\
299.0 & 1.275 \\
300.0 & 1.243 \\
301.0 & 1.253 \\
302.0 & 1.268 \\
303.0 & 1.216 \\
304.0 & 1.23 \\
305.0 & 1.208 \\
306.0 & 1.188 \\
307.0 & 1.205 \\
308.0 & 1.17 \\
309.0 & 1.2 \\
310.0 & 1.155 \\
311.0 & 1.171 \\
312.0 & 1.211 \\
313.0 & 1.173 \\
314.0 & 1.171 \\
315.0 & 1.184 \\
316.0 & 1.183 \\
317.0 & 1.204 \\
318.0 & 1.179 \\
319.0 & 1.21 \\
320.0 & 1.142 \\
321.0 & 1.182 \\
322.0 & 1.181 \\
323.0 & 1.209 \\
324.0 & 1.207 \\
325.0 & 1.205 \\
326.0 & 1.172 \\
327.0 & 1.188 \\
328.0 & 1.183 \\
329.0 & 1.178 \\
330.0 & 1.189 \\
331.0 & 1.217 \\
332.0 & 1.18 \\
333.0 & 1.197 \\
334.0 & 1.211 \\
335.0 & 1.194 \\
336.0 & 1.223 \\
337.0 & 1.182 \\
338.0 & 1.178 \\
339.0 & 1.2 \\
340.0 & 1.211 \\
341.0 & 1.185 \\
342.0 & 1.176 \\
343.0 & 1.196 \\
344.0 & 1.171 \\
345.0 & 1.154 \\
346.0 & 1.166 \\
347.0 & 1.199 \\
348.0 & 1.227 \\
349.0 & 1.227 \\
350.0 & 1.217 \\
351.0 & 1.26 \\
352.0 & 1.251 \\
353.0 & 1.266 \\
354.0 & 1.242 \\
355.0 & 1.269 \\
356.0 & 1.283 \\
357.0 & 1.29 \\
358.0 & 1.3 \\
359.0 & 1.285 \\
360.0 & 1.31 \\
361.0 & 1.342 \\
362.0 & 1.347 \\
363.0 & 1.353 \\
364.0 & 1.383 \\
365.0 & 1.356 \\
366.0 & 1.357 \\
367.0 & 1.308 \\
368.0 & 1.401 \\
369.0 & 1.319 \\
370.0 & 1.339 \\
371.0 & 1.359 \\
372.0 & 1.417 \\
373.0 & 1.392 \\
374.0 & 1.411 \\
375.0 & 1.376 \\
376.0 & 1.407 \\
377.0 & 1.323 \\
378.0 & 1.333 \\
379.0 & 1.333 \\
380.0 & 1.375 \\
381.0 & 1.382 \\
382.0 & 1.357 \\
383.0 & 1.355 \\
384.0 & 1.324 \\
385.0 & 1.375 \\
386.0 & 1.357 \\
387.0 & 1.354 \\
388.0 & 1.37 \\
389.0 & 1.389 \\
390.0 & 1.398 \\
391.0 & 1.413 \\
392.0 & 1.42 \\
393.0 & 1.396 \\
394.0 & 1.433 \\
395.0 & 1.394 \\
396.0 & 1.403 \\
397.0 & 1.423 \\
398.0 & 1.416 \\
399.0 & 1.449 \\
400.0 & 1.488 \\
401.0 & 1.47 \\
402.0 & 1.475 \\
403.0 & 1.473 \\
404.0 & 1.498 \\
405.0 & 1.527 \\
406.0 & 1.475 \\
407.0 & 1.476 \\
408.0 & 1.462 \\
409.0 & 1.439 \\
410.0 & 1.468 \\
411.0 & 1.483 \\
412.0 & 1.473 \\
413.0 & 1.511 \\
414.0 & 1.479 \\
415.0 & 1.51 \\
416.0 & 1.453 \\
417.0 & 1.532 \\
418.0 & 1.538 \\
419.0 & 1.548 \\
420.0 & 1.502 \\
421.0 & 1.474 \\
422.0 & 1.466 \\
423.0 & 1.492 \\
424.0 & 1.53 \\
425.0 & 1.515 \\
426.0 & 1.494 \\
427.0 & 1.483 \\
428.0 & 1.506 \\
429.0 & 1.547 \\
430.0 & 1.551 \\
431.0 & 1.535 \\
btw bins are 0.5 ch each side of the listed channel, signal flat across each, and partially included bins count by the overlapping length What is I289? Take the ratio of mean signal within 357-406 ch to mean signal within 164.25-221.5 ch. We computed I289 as 1.30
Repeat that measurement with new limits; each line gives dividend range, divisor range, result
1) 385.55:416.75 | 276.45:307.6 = 1.20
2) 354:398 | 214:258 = 1.25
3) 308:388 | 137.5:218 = 1.19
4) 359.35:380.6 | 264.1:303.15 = 1.15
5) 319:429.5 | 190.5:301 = 1.21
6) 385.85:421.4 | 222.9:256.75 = 1.32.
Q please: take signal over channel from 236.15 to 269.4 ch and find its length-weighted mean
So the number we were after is 1.12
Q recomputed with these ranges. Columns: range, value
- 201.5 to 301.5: 1.12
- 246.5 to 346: 1.18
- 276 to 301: 1.2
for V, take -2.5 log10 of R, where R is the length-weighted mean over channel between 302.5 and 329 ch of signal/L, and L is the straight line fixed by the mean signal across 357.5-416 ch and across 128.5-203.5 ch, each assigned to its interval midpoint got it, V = 0.09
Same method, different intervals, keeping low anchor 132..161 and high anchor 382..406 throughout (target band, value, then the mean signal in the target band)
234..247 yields 0.06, 1.11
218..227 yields 0.10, 1.04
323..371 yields 0.08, 1.25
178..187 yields 0.02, 1.06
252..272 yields 0.07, 1.13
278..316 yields 0.05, 1.2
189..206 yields 0.05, 1.06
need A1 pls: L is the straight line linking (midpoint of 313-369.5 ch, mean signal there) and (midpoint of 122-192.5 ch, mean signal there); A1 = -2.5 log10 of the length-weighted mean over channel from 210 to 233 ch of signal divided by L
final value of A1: 0.05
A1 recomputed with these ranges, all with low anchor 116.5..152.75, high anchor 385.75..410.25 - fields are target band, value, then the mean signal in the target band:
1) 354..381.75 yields 0.03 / 1.34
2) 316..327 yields 0.10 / 1.19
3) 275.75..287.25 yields 0.06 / 1.18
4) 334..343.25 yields 0.12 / 1.19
